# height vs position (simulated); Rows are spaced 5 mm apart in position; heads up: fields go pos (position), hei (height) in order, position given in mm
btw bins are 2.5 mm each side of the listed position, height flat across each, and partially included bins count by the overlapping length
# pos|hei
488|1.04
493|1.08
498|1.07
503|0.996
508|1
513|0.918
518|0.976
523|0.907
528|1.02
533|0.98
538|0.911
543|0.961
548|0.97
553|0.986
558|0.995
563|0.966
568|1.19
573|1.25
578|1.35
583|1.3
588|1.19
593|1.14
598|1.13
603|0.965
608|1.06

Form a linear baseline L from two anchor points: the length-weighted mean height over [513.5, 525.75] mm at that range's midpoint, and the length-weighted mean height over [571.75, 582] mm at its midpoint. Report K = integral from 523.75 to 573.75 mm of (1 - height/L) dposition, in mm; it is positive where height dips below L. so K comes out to 5.0 mm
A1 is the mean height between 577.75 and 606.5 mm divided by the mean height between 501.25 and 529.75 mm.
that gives 1.20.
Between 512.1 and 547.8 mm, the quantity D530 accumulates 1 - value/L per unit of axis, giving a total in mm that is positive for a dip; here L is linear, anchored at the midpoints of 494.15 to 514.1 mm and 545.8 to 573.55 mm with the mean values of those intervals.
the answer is 2.4 mm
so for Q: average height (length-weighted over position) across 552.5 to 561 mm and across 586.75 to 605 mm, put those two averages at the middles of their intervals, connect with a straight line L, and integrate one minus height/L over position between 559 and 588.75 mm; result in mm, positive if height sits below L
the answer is -4.47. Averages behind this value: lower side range 0.99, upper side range 1.1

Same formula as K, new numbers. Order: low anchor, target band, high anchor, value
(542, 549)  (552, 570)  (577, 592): 0.8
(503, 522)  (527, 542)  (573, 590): 1.4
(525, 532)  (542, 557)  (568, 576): 1.9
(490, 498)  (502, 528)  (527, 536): 1.6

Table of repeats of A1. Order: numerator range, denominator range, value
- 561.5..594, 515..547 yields 1.26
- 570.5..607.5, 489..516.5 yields 1.17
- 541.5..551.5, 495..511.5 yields 0.95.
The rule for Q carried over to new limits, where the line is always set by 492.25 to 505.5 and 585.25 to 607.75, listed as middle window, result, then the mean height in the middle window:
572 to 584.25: -2.4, 1.31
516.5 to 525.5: 1.0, 0.938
